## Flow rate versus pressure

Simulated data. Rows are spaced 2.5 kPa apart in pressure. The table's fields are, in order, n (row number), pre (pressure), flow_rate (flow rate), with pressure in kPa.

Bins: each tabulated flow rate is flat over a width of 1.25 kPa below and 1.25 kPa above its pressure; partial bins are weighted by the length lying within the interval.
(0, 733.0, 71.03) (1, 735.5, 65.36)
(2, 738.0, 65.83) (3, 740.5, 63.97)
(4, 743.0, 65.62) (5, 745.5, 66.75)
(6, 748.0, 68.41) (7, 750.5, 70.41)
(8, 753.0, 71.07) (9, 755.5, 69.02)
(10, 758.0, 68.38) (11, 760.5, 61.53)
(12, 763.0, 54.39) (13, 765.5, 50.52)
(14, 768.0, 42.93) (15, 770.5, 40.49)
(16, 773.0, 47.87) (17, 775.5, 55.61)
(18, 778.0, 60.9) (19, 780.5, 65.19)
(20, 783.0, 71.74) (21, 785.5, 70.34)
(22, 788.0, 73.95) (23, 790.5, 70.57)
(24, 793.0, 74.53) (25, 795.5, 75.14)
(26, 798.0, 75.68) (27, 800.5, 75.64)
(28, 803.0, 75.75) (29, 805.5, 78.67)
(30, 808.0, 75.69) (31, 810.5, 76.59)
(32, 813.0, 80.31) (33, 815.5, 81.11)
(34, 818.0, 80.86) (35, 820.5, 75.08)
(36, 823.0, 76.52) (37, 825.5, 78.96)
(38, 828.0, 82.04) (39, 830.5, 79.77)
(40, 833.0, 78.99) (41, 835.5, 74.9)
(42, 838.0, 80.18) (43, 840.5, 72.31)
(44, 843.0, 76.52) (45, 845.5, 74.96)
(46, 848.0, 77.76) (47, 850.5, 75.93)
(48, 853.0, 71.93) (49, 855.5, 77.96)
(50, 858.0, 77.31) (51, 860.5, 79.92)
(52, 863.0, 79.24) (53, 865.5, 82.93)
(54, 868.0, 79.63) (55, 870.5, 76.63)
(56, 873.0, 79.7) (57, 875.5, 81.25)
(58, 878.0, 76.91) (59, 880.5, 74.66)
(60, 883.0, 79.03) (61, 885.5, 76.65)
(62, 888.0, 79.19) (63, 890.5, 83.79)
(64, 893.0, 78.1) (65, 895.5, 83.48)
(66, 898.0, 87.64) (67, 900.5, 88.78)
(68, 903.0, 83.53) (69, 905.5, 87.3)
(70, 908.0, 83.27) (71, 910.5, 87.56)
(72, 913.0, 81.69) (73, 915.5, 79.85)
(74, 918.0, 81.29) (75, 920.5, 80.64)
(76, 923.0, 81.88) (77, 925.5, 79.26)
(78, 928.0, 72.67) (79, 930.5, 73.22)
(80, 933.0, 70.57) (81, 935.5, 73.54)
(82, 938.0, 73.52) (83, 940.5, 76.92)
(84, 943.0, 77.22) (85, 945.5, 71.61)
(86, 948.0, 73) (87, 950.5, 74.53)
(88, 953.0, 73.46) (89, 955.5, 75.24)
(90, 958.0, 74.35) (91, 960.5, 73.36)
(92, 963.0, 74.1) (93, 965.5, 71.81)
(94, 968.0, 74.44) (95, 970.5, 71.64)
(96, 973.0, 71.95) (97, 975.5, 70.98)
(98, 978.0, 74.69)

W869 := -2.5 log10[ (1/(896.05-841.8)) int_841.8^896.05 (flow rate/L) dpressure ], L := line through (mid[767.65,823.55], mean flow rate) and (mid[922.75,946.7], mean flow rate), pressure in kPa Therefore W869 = -0.08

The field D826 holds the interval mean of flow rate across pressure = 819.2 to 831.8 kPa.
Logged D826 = 78.5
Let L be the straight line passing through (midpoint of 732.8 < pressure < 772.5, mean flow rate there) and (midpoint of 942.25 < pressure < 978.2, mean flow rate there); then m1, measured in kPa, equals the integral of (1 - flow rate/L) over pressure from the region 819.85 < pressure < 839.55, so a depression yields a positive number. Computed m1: -3.7 kPa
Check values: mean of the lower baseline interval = 61.7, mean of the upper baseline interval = 73.4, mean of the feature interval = 78.3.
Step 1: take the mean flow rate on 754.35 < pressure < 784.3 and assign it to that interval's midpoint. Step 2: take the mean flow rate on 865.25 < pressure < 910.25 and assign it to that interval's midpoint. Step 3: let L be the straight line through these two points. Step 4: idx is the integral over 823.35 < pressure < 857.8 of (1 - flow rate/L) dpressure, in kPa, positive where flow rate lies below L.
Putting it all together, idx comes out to -2.6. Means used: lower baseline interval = 57.4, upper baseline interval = 81.4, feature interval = 77.1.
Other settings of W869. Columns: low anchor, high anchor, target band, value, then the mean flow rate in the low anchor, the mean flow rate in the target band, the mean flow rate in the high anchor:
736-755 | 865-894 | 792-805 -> -0.05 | 67.4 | 75.6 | 78.9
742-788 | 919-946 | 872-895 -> -0.11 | 61.5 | 79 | 75.7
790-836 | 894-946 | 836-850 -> 0.03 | 77.3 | 76.2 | 79.9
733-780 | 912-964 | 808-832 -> -0.19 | 60.9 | 78.9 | 75.8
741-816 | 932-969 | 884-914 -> -0.16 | 67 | 83.4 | 73.9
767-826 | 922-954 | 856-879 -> -0.10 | 70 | 79.3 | 74.7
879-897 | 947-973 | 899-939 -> -0.04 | 79.4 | 80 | 73.5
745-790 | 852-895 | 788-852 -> -0.10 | 61.7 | 76.9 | 78.6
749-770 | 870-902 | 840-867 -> -0.02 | 60.4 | 77.1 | 80.6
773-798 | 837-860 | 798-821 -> -0.10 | 68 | 77.7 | 76.2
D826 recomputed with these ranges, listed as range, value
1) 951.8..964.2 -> 74.1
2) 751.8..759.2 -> 69.5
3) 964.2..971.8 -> 72.6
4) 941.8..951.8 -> 74.1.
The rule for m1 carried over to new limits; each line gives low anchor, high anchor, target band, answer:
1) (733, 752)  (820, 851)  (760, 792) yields 5.35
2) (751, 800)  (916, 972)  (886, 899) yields -1.92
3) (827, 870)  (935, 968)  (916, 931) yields -0.68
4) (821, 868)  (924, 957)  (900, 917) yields -2.01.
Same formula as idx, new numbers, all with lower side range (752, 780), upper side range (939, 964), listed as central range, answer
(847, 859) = -2.1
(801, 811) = -2.7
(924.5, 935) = -0.2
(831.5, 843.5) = -2.5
